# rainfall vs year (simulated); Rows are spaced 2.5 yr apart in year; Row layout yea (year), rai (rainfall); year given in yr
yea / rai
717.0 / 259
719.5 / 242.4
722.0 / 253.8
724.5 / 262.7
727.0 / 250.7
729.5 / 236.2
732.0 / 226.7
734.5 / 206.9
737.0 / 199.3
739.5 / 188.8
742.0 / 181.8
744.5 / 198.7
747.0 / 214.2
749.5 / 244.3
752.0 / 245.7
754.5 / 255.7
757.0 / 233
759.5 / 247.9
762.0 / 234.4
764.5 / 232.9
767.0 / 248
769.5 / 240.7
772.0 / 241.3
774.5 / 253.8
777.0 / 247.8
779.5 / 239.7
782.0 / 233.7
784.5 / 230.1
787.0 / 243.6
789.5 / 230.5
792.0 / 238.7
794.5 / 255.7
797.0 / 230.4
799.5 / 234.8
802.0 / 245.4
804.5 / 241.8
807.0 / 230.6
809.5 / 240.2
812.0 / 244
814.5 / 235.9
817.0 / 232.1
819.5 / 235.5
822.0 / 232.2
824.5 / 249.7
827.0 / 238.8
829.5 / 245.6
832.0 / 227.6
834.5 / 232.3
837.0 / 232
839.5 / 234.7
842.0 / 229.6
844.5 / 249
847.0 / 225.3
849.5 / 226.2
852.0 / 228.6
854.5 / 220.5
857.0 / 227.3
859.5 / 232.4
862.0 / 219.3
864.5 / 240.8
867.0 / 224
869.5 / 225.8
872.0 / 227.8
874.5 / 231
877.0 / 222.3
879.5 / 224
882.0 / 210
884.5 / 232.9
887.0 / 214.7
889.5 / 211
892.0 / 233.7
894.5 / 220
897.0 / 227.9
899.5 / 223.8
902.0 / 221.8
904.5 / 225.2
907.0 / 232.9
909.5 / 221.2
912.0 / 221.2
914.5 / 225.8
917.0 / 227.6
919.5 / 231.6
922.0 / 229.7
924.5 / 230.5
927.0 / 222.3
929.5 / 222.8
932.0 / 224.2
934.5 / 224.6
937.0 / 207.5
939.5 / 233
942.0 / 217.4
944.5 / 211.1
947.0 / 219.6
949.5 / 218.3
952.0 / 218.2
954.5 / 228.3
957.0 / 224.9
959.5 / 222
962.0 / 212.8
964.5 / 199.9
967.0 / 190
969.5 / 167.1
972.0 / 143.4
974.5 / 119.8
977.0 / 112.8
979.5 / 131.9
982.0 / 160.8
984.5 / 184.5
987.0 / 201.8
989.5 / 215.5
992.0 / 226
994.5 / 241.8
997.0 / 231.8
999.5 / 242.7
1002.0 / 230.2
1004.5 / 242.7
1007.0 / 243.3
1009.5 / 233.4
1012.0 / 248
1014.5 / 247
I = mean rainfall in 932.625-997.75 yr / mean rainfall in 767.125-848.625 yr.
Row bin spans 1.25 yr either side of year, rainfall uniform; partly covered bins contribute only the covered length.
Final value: 0.83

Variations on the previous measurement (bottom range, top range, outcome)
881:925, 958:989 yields 0.77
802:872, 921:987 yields 0.85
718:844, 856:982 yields 0.91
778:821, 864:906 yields 0.94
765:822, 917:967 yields 0.92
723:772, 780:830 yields 1.04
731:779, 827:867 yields 1.01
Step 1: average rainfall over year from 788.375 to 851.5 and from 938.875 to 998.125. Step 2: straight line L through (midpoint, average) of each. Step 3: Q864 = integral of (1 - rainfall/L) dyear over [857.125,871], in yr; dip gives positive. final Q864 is -0.2 yr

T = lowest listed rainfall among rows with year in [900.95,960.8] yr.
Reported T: 207.5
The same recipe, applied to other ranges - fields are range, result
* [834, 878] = 219.3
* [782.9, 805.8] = 230.1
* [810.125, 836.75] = 227.6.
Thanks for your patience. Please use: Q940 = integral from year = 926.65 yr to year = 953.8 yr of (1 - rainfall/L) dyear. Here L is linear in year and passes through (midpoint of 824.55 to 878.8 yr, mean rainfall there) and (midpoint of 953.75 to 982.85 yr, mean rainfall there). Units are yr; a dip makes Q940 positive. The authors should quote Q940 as -4.5 yr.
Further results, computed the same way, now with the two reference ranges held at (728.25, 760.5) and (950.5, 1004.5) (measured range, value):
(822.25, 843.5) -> -2.4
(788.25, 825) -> -4.0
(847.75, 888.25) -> -3.3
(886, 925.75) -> -4.0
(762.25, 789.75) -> -2.8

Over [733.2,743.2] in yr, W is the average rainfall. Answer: 194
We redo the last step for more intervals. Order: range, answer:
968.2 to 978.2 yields 136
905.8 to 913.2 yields 225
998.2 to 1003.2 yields 236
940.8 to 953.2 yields 217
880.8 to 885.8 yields 221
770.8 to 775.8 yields 248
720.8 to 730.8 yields 251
